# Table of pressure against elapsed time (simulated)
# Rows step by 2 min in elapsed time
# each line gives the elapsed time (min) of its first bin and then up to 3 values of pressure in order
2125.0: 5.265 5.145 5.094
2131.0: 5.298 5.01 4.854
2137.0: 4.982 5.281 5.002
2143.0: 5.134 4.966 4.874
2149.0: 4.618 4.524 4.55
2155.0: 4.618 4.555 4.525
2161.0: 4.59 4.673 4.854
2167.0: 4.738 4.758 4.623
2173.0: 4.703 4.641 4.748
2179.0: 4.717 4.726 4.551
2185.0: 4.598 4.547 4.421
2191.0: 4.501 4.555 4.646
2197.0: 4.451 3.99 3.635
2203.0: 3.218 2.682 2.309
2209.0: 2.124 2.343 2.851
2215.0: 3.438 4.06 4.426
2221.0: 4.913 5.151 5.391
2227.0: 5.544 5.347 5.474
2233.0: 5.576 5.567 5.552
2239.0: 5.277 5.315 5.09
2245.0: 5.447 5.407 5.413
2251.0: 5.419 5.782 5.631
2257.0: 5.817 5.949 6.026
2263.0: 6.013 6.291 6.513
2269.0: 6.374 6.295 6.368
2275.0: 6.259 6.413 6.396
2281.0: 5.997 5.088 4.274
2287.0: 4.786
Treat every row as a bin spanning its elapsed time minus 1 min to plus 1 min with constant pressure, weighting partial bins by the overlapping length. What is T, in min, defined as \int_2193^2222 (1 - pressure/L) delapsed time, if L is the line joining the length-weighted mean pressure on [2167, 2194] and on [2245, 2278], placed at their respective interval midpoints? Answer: 8.7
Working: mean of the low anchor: 4.63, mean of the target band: 3.54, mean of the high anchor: 5.98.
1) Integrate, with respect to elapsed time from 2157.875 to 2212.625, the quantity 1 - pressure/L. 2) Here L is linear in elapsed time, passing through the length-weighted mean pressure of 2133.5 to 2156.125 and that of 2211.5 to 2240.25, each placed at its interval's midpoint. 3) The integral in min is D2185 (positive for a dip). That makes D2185 7.8 min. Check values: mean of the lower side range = 4.86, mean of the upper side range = 4.86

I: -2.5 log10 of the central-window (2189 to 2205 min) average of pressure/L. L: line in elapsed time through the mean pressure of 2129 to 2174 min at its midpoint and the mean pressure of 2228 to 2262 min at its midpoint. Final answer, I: 0.26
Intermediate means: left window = 4.81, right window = 5.53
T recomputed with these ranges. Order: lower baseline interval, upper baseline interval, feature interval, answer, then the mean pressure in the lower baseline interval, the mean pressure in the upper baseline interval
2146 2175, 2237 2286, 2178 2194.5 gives 1.2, 4.66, 5.78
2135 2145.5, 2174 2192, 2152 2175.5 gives 0.8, 5.06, 4.61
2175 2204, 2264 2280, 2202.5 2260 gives 7.7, 4.39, 6.36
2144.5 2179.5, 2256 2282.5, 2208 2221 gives 5.0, 4.68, 6.19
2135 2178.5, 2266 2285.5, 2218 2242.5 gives 1.2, 4.76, 6.04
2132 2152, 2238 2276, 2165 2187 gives 2.2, 4.92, 5.83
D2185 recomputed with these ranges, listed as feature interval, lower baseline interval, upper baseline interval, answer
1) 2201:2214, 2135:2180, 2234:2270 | 6.4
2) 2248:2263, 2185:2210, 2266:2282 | -0.1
